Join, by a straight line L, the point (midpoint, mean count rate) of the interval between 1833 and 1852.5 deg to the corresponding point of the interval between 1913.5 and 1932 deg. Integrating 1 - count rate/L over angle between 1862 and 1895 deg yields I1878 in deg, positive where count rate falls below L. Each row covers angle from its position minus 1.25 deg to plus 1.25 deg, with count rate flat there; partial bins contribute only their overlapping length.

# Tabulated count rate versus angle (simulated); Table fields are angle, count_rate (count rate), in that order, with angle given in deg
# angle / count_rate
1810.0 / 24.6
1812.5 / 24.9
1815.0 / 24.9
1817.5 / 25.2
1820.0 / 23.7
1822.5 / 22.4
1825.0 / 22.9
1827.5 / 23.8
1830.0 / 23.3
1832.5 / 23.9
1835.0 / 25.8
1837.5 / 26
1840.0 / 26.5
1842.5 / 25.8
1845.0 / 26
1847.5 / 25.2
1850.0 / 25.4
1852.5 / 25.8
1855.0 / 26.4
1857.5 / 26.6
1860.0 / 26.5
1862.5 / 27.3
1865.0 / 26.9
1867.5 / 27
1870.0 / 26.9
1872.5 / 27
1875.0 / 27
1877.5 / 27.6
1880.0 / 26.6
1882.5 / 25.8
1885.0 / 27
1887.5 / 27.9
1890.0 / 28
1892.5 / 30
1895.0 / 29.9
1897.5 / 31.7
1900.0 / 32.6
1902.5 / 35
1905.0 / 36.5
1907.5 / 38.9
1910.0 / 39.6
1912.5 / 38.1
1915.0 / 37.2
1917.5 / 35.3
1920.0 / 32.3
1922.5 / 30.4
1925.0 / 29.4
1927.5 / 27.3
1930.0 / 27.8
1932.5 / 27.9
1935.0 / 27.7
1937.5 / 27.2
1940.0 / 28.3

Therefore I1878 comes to 1.0 deg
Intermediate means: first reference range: 25.7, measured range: 27.4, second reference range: 31.3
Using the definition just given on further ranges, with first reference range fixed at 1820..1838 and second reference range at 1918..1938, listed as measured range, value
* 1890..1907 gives -3.1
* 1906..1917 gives -3.9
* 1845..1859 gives -0.4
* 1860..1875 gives -0.6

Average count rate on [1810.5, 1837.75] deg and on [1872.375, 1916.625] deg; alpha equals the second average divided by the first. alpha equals 1.31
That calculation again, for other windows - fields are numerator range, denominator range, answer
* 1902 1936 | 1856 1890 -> 1.23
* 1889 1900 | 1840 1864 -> 1.16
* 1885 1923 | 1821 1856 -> 1.34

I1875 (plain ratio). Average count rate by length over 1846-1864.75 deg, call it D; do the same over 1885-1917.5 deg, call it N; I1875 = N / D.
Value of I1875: 1.3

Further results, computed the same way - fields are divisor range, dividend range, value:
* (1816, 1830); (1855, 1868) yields 1.14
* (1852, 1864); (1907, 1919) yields 1.42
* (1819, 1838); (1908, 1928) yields 1.43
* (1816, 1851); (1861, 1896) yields 1.11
